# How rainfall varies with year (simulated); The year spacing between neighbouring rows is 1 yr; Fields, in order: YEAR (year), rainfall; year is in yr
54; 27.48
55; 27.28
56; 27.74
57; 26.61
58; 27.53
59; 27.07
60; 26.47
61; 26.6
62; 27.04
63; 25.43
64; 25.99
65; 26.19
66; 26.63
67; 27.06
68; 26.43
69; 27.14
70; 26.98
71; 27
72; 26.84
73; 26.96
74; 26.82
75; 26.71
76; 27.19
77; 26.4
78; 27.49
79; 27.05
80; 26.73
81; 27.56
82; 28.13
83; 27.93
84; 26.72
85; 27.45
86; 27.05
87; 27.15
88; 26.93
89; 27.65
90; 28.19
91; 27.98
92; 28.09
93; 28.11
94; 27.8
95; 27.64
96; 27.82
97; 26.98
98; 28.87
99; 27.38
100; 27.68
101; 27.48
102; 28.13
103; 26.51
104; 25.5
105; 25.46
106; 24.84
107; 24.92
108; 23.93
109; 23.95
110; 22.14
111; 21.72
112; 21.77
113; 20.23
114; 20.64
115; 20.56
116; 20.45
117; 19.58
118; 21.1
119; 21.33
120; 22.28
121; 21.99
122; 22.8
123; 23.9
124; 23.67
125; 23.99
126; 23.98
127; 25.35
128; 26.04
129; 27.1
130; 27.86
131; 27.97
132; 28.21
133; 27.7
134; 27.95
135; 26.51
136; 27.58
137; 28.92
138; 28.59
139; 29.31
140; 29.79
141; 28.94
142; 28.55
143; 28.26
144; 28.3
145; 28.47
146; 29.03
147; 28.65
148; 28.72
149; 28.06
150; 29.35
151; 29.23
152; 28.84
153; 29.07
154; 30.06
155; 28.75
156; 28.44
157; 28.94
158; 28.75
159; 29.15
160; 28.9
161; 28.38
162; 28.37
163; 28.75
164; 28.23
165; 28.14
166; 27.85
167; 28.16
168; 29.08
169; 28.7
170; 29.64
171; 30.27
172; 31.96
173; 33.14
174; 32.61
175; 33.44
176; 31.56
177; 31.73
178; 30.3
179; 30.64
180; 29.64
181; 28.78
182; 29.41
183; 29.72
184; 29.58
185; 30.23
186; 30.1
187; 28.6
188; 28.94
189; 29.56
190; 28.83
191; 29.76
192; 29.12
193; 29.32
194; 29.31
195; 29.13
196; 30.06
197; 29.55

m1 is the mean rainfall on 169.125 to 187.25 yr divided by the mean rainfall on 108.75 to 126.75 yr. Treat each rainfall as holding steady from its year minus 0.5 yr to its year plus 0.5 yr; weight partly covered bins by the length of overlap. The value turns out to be 1.4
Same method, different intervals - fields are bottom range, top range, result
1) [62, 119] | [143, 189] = 1.14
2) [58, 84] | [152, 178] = 1.10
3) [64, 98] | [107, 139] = 0.89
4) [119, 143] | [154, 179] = 1.13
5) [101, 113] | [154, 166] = 1.17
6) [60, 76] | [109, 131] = 0.86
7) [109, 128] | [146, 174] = 1.31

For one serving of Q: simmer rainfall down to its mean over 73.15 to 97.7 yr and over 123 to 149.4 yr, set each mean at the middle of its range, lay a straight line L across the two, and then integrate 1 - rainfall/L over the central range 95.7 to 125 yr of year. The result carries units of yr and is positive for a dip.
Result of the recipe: 3.8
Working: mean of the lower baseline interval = 27.4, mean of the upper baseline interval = 27.5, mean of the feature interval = 23.9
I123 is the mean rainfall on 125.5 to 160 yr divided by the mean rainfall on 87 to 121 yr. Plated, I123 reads 1.13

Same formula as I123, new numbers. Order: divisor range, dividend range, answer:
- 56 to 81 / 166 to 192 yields 1.12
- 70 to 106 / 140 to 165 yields 1.06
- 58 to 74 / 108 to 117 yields 0.80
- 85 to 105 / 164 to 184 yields 1.10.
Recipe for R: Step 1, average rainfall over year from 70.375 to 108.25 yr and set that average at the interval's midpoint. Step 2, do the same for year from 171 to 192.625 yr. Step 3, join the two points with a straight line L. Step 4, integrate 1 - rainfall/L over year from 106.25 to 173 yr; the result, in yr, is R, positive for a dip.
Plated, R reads 5.19 yr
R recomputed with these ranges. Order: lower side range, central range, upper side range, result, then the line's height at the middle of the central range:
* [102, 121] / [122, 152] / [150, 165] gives -1.6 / 26.1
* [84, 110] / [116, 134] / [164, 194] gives 2.3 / 27.9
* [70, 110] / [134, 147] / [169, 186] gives 0.3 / 29.1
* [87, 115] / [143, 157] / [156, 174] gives -0.2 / 28.5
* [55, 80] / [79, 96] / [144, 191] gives -0.1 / 27.3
